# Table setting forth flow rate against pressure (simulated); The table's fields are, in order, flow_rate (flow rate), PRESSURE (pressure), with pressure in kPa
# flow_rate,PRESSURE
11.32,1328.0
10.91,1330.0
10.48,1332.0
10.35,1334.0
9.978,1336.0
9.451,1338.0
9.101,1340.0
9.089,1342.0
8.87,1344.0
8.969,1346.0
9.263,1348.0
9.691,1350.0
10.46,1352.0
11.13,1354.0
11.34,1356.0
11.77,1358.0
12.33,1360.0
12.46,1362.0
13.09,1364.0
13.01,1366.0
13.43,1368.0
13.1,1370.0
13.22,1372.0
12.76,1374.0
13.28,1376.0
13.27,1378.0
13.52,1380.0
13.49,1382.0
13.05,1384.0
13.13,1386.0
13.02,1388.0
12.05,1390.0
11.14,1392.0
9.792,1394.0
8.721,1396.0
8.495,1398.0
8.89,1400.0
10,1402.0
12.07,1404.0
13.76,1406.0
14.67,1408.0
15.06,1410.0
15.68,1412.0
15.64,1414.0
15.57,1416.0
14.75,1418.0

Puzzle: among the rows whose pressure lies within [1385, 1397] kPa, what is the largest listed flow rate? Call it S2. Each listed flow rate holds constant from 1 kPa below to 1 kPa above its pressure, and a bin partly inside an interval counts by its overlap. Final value 13.13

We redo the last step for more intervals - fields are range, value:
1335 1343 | 9.978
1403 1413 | 15.68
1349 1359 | 11.77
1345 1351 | 9.691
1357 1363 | 12.46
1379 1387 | 13.52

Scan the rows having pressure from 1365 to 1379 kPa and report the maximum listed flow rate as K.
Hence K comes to 13.43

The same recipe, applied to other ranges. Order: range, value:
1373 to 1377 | 13.28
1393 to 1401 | 9.792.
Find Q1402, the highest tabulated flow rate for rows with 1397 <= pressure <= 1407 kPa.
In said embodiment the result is 13.76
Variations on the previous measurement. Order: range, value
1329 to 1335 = 10.91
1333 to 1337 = 10.35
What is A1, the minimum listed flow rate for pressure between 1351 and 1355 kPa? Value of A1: 10.46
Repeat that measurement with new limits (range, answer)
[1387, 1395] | 9.792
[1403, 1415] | 12.07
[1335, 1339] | 9.451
